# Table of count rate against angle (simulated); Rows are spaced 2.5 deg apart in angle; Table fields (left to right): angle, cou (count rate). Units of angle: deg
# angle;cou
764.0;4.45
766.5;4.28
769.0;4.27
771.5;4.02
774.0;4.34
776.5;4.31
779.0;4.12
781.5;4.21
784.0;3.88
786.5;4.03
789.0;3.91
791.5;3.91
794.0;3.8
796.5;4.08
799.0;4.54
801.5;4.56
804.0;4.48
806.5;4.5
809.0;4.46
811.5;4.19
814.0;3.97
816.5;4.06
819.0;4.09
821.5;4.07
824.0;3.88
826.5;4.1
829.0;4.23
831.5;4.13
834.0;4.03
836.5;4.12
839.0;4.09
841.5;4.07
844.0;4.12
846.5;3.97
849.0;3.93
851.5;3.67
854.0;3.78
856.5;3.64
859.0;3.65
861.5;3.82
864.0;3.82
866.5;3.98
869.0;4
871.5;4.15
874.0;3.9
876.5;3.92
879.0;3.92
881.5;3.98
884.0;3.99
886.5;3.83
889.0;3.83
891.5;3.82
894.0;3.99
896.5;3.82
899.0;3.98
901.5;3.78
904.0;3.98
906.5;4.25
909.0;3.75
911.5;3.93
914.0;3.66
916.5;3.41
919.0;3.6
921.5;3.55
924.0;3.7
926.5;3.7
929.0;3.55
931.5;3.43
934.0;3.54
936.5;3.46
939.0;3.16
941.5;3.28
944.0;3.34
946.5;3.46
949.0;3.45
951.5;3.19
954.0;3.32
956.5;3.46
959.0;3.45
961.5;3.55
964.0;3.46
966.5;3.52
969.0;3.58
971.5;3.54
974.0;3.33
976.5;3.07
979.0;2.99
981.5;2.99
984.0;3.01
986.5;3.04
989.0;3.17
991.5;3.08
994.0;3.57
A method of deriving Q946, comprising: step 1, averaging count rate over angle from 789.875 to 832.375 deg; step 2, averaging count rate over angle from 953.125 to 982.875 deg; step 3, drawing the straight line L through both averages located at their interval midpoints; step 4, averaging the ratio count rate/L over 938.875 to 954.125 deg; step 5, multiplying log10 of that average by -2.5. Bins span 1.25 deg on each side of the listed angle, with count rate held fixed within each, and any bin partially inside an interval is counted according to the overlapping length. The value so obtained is 0.05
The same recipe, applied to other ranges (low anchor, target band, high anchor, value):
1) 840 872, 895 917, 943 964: -0.06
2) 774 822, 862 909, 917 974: -0.05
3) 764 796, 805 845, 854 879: -0.04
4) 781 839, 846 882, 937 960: -0.01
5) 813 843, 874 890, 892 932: -0.01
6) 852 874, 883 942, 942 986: -0.03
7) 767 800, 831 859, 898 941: -0.01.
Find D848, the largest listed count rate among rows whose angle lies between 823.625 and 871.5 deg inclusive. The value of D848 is 4.23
